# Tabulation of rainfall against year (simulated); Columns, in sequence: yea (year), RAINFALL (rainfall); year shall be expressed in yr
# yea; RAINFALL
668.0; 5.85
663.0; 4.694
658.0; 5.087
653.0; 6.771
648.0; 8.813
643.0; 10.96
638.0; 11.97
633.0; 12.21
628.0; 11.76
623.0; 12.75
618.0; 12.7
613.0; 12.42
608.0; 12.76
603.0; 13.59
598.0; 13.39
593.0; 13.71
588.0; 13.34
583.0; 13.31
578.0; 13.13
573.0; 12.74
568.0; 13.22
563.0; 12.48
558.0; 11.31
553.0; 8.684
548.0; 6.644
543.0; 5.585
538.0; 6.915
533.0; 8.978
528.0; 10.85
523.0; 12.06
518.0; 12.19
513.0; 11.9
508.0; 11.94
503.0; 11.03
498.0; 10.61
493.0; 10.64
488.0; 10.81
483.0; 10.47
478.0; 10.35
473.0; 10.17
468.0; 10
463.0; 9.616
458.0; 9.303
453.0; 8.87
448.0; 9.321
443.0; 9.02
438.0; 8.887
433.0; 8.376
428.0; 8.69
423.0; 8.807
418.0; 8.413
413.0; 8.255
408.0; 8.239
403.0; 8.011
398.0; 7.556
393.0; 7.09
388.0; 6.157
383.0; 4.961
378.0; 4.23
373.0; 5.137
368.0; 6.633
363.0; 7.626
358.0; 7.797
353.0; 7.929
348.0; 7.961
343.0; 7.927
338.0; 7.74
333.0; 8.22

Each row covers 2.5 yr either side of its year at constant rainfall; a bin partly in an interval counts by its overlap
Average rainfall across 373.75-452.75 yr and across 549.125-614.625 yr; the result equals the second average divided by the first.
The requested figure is 1.62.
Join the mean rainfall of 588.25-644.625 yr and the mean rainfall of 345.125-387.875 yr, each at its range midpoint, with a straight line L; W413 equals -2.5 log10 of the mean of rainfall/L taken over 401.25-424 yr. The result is -0.09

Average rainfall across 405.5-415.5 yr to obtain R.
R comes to 8.25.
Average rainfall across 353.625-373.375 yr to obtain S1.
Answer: 7.08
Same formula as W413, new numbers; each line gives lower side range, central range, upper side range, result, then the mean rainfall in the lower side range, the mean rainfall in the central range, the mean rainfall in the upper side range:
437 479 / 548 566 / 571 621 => 0.17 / 9.5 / 10.3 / 13.1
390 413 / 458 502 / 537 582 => -0.14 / 7.75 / 10.3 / 10.3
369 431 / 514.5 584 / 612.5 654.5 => -0.09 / 7.13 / 10.5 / 11.2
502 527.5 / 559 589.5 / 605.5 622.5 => -0.05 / 11.8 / 12.9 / 12.6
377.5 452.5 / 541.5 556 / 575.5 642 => 0.49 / 7.86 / 7.22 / 12.8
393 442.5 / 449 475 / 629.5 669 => -0.15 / 8.32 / 9.57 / 8.47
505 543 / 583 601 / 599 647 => -0.16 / 10.4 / 13.5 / 12.3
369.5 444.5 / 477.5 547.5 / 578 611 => 0.05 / 7.42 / 10.2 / 13.3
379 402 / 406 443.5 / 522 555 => -0.24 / 6.4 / 8.57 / 8.37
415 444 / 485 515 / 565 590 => -0.03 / 8.67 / 11.1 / 13.1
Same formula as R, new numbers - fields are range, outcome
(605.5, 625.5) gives 12.7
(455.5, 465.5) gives 9.46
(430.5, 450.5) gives 8.9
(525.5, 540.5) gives 8.91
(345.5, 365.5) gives 7.83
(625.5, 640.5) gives 12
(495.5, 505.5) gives 10.8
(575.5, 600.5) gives 13.4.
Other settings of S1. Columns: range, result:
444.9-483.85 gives 9.72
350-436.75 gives 7.32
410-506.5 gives 9.58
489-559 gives 9.94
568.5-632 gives 13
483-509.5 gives 10.9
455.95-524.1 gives 10.8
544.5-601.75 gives 11.9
